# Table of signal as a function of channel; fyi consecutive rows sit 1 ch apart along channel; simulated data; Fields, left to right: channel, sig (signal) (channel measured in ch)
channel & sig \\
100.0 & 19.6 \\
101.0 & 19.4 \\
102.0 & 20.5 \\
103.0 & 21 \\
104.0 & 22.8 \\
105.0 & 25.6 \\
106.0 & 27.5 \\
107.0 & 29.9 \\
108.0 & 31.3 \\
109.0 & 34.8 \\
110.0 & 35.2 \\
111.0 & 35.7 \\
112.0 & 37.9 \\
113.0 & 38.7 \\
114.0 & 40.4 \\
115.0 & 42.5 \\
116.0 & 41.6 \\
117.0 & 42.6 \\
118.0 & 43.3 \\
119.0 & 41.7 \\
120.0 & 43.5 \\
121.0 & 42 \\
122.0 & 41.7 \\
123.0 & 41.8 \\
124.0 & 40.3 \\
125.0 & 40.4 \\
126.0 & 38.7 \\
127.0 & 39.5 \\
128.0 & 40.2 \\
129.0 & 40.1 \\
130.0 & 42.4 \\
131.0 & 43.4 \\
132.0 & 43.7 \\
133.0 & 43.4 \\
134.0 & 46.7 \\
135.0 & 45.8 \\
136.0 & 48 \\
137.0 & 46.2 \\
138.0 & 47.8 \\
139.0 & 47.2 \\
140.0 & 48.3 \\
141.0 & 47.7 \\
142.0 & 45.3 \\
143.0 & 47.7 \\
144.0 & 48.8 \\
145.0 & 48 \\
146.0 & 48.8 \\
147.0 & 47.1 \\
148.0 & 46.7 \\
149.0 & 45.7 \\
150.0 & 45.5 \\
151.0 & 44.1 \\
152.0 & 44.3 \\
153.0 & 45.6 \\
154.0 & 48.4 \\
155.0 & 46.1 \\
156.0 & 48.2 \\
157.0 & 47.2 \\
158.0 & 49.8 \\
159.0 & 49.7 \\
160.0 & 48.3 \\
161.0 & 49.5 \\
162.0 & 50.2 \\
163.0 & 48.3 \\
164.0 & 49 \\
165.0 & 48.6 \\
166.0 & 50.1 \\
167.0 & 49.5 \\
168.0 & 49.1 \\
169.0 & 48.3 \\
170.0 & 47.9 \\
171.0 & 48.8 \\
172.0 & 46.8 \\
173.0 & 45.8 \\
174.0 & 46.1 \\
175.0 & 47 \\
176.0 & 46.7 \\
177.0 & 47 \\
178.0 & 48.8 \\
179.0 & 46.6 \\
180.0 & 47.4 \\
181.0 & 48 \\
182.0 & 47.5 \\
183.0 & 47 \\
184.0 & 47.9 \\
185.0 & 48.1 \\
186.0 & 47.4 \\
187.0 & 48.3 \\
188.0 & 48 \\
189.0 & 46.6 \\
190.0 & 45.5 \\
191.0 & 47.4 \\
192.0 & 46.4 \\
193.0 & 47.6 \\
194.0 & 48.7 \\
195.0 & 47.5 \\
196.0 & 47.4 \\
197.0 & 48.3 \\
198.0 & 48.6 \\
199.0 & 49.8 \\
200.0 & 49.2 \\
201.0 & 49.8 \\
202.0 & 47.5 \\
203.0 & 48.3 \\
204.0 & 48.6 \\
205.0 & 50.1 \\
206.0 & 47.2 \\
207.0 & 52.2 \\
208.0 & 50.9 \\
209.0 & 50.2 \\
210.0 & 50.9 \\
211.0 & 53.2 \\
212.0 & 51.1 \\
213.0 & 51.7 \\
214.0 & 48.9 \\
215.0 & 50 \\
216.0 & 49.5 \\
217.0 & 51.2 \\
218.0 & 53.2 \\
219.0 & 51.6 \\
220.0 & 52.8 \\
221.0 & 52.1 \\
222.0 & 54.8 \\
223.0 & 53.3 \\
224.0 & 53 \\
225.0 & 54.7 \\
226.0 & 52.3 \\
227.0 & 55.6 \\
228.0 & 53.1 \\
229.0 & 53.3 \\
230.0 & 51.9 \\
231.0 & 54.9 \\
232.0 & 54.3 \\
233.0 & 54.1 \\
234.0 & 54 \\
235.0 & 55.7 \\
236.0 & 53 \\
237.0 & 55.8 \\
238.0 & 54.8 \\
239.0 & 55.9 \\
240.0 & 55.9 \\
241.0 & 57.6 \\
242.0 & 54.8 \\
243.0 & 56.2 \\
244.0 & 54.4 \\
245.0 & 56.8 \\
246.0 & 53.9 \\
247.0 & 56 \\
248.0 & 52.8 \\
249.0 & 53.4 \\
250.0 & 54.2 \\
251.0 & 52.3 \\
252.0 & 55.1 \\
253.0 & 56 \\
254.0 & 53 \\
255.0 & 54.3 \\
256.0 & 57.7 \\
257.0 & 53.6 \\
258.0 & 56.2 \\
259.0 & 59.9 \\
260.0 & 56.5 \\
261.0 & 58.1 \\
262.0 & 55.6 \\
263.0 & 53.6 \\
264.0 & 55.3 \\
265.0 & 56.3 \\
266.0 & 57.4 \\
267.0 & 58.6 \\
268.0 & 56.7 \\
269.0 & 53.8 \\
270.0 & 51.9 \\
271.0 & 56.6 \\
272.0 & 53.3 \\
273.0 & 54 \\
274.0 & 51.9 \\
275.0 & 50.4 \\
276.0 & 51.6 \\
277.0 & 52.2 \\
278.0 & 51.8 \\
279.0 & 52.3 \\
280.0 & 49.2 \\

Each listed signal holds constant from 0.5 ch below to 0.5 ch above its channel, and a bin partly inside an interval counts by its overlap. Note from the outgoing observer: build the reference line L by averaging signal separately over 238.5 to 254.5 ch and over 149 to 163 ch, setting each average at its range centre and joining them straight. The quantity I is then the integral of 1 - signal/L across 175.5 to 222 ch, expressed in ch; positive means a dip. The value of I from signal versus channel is 1.8 ch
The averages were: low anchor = 47.4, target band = 49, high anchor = 54.9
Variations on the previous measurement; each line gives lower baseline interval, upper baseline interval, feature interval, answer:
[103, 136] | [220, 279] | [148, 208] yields -2.7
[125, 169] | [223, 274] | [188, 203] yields 0.8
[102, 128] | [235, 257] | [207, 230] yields -0.5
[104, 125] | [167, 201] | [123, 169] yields -4.4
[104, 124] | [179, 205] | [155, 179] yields -2.0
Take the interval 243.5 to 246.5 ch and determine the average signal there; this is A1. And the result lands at 55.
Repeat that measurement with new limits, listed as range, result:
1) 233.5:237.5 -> 54.6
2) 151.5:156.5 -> 46.5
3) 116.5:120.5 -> 42.8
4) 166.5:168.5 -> 49.3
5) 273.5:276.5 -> 51.3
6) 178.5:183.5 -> 47.3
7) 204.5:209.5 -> 50.1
